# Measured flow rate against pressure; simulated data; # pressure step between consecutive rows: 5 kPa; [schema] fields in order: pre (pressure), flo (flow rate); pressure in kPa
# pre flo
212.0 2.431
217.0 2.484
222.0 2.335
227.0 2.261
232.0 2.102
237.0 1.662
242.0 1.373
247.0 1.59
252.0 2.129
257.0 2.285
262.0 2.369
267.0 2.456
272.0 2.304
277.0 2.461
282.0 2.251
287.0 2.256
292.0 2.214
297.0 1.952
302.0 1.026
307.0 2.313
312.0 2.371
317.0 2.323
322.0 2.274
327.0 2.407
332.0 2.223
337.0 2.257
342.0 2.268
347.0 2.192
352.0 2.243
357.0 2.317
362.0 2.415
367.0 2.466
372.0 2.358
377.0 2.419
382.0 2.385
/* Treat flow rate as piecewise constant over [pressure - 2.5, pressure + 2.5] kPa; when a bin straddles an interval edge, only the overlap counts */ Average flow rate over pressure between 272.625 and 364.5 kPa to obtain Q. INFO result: 2.21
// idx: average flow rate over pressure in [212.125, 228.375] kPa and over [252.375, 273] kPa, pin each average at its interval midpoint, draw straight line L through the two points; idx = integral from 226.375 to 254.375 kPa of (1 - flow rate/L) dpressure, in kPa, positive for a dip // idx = 6.3 kPa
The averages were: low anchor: 2.38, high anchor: 2.33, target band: 1.82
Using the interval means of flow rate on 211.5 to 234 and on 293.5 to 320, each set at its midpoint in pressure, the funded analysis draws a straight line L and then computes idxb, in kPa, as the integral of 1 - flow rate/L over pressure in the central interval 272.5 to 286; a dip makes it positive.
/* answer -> -1.4 kPa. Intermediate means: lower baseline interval 2.32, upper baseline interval 2.01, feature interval 2.34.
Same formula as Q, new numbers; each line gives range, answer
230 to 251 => 1.7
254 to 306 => 2.16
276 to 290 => 2.3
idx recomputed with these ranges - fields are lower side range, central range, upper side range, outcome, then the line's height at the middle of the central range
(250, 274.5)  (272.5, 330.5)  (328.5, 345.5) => 2.76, 2.28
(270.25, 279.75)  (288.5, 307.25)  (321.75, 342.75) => 4.02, 2.35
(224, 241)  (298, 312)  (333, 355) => 2.09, 2.14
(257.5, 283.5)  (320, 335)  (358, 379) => 0.56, 2.39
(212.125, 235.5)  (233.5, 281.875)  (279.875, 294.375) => 3.83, 2.26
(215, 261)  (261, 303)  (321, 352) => -0.84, 2.14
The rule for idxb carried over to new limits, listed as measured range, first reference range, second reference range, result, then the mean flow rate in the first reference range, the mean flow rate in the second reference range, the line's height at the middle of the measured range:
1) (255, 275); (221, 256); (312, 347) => -3.3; 1.92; 2.29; 2.03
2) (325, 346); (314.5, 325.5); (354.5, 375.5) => 0.5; 2.31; 2.39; 2.34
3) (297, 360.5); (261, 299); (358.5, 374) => 4.8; 2.28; 2.41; 2.35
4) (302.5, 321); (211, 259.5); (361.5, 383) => 0.5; 2.05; 2.41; 2.25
